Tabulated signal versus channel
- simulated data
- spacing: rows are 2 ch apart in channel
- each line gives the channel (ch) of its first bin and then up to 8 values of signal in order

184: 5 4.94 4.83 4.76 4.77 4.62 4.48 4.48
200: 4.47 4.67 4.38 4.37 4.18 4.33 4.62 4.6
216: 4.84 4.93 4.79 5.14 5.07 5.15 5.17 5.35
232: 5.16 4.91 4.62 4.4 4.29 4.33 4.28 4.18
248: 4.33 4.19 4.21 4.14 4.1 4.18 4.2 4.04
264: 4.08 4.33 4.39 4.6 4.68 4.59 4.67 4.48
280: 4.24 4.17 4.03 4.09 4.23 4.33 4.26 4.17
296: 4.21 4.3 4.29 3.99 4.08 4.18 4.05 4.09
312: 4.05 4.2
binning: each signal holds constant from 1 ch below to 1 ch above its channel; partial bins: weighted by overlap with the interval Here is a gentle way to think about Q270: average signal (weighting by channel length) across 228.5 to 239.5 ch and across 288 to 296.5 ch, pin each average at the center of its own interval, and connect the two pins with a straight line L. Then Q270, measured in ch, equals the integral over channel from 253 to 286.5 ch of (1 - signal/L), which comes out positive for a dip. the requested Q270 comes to 1.38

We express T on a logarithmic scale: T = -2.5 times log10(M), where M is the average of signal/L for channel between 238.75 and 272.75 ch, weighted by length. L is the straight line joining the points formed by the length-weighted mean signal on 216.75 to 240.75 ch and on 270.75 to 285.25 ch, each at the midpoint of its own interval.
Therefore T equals 0.09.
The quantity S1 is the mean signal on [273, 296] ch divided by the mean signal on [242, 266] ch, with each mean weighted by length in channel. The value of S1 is 1.02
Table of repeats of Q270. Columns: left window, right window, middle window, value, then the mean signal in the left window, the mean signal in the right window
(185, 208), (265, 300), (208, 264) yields -1.0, 4.6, 4.34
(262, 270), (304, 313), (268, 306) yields -1.0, 4.28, 4.09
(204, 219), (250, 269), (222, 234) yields -2.0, 4.54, 4.19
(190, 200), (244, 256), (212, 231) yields -2.5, 4.59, 4.21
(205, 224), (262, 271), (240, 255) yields 0.7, 4.67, 4.32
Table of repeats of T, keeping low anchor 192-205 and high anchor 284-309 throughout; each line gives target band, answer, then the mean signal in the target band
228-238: -0.129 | 4.96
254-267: 0.040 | 4.15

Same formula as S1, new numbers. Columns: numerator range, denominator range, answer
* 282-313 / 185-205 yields 0.90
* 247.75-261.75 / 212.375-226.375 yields 0.85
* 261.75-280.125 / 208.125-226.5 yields 0.93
